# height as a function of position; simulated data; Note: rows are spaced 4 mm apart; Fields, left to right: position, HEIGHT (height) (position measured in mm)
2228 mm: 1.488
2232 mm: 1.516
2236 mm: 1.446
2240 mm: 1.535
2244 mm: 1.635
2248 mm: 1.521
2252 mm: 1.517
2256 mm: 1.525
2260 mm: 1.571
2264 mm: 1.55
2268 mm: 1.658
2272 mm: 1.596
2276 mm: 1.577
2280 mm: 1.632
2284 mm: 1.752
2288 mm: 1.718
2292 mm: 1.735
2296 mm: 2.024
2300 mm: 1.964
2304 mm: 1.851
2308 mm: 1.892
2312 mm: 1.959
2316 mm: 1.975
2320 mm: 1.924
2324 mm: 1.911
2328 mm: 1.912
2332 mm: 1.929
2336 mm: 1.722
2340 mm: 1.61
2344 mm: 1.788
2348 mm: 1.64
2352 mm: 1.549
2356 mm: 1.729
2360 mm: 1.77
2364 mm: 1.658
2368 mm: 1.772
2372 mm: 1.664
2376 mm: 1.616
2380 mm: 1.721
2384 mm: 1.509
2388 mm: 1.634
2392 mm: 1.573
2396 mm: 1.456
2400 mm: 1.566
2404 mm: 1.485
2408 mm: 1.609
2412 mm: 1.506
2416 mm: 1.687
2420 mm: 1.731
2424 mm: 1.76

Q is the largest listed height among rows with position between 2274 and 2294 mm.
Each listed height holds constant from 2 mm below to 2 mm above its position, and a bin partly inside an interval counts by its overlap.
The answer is 1.752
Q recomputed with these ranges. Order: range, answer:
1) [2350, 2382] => 1.772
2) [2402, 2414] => 1.609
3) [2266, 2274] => 1.658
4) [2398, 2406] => 1.566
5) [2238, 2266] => 1.635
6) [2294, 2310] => 2.024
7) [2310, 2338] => 1.975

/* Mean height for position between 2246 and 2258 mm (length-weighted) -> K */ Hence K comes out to 1.52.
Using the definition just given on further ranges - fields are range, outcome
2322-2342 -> 1.82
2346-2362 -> 1.67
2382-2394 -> 1.57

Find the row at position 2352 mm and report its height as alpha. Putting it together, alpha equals 1.549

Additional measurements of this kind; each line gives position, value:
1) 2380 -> 1.721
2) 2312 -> 1.959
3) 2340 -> 1.61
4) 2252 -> 1.517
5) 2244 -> 1.635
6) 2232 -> 1.516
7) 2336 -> 1.722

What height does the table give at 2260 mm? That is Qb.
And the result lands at 1.571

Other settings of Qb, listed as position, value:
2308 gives 1.892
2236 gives 1.446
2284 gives 1.752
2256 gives 1.525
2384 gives 1.509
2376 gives 1.616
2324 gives 1.911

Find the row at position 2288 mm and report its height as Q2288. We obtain 1.718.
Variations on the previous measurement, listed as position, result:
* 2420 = 1.731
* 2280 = 1.632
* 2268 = 1.658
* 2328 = 1.912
